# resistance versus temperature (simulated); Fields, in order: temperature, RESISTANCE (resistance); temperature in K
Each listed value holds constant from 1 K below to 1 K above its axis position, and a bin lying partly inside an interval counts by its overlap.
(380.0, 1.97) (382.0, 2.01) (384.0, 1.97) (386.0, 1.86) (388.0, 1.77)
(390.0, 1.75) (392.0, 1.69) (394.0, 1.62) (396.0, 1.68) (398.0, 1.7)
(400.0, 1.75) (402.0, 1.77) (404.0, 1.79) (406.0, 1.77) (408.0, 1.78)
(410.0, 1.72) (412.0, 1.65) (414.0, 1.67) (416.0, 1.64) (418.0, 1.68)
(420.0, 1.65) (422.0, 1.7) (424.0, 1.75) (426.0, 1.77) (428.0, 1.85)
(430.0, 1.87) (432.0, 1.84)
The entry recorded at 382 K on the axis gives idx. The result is 2.01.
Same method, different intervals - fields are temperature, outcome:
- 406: 1.77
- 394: 1.62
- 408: 1.78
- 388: 1.77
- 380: 1.97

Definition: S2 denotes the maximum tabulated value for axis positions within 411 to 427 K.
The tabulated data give 1.77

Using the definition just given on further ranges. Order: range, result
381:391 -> 2.01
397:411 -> 1.79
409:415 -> 1.72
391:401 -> 1.75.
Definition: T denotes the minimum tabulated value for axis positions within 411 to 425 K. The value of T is 1.64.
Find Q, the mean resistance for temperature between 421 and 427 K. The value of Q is 1.74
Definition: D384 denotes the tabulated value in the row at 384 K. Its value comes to 1.97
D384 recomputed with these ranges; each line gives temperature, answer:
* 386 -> 1.86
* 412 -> 1.65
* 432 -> 1.84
